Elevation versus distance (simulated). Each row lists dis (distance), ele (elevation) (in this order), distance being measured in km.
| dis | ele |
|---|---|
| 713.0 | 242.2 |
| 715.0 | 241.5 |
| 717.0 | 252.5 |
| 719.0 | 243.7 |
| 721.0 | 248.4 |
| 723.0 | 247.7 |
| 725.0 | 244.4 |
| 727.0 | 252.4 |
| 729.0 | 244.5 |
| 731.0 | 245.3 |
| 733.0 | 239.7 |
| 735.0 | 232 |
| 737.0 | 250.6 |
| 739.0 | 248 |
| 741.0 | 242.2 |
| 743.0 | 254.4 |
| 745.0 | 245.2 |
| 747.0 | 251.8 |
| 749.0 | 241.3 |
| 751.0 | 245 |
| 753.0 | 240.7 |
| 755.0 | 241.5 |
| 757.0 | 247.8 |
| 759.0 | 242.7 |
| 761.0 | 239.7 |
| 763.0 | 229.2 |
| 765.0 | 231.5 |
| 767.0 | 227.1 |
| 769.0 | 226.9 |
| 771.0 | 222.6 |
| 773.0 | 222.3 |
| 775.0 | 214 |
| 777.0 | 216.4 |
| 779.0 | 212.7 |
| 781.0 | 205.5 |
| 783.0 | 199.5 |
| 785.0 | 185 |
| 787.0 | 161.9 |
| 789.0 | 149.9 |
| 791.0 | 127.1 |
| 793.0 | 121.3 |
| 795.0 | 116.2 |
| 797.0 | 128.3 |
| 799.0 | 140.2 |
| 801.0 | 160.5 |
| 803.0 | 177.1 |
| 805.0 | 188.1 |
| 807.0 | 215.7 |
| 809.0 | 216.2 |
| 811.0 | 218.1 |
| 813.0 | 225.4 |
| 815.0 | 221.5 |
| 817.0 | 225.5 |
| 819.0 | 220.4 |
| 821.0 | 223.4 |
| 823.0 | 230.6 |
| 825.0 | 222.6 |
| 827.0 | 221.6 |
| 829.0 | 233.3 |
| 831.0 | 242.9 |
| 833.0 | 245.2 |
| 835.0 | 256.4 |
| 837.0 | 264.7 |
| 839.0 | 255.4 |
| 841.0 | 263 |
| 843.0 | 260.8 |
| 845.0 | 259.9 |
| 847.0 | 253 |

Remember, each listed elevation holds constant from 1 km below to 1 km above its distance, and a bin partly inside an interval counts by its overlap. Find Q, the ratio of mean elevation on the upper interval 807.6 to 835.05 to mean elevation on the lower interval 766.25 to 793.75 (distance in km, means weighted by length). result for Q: 1.2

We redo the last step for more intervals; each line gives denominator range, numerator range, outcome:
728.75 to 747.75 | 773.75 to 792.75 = 0.75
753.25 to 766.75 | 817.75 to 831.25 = 0.95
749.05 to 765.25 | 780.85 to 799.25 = 0.63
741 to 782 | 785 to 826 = 0.79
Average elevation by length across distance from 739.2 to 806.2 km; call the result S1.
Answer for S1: 205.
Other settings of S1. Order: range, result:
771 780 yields 217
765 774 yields 225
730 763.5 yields 244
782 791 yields 169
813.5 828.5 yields 224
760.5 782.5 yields 222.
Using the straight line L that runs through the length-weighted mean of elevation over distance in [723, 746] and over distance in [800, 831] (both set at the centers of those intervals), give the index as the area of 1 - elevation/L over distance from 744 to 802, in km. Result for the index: 7.1 km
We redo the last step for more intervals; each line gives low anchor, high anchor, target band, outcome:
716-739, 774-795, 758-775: -2.67 km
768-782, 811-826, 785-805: 6.66 km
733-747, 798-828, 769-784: 0.81 km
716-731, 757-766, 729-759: -0.34 km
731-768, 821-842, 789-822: 8.24 km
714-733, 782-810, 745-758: -1.85 km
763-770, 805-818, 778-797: 5.21 km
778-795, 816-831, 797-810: 1.10 km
